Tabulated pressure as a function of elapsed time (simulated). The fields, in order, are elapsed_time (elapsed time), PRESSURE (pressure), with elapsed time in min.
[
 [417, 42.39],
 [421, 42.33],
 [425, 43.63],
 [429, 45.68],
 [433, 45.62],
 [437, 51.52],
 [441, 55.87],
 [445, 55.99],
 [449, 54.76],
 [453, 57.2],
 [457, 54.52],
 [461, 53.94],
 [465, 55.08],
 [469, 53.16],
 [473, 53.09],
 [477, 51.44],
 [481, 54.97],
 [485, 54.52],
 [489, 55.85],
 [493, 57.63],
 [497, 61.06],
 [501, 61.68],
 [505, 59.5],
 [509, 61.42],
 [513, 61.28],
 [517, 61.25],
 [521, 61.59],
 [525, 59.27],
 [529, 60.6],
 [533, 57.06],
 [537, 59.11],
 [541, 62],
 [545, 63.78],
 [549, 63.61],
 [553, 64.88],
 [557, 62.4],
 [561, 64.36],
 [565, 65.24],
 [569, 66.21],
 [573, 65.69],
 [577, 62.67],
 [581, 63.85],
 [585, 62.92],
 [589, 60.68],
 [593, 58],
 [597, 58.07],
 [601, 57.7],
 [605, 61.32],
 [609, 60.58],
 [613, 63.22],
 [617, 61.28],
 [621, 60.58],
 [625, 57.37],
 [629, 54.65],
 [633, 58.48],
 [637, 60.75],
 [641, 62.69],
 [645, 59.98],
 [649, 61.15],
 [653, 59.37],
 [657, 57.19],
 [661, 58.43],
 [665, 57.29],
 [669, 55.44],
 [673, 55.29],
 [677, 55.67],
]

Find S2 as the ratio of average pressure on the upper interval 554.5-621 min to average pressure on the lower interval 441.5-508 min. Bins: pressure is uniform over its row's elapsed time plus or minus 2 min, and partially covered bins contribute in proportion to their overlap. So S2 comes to 1.1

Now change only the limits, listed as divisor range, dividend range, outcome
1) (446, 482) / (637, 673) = 1.08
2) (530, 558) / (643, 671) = 0.95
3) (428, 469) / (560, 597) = 1.18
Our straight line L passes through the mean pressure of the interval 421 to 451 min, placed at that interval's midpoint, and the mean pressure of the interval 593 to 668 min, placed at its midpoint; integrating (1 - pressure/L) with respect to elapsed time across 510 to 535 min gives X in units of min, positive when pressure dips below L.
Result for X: -2.8 min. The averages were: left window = 49.9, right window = 59.4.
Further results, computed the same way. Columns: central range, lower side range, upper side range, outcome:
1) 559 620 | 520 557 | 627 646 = -1.83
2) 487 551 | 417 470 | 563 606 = -3.89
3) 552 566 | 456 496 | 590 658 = -1.63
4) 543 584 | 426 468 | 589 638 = -4.89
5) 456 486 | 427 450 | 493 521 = 1.11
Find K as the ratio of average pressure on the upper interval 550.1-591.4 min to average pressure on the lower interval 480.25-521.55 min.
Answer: 1.08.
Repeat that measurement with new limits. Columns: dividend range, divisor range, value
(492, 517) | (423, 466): 1.16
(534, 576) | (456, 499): 1.15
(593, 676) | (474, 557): 0.99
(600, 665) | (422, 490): 1.13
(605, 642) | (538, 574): 0.94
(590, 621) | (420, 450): 1.21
